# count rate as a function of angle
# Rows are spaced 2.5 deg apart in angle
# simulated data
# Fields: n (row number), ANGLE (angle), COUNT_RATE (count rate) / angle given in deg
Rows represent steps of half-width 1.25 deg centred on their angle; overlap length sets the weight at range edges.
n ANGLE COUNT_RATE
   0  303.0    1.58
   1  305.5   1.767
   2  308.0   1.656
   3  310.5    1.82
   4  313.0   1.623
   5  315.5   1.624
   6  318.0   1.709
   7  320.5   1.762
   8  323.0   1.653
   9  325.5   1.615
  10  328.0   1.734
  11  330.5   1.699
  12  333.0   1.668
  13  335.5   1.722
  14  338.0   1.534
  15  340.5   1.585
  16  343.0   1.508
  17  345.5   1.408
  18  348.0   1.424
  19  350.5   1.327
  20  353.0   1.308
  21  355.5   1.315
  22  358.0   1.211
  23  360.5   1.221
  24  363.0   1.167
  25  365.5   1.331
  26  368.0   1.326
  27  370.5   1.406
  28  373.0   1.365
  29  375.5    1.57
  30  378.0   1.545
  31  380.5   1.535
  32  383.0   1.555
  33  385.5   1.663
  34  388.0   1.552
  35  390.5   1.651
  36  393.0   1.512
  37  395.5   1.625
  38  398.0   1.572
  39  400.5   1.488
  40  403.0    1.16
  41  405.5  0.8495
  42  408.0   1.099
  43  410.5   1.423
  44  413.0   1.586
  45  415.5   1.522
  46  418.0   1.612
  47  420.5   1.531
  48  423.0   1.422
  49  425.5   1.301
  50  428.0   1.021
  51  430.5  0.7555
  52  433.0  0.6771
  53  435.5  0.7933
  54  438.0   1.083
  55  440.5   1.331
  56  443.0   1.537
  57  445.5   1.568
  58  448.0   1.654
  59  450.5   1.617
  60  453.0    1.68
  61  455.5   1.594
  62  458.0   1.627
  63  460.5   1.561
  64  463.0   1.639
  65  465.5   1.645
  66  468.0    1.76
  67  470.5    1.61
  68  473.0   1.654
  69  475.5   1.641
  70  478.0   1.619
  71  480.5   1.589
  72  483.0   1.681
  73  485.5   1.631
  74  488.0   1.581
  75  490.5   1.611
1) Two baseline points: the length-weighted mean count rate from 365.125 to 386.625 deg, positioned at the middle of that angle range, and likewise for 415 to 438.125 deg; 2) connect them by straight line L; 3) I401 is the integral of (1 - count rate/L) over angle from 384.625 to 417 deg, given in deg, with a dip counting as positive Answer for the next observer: -2.7 deg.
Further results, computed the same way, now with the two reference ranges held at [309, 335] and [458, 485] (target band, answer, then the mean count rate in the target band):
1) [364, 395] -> 3.1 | 1.5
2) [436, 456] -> 2.1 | 1.48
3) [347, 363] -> 3.7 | 1.29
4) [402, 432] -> 7.0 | 1.27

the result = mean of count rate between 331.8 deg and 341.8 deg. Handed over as 1.63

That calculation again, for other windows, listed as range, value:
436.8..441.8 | 1.21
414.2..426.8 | 1.48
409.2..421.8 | 1.53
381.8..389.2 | 1.59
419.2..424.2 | 1.48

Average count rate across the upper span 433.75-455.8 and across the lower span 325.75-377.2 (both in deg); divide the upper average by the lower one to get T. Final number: 0.97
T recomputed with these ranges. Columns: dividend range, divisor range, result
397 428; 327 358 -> 0.91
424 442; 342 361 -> 0.75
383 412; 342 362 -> 1.07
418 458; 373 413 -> 0.91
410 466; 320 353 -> 0.89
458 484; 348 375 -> 1.25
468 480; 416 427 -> 1.12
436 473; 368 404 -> 1.03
